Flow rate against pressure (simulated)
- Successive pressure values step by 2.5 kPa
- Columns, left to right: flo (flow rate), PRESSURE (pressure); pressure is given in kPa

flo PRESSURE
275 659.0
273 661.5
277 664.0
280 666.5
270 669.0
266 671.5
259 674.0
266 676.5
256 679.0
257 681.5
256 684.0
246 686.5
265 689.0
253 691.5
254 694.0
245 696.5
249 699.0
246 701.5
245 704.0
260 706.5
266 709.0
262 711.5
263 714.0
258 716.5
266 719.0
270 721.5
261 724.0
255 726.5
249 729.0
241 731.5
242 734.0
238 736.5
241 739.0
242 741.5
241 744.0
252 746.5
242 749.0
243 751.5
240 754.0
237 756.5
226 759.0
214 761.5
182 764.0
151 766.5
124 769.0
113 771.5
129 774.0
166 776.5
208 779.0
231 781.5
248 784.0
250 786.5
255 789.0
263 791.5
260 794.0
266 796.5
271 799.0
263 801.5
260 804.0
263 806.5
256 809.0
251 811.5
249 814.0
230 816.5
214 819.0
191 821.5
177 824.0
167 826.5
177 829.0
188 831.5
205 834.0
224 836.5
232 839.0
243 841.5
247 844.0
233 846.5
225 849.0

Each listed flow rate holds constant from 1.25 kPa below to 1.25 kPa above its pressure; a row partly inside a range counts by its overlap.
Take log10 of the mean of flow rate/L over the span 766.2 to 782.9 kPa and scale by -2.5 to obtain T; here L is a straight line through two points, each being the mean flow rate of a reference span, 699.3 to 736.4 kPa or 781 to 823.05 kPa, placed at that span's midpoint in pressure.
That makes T 0.48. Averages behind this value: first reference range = 255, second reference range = 248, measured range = 162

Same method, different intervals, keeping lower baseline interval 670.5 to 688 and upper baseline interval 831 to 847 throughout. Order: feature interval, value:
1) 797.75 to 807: -0.14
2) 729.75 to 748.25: 0.01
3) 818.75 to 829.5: 0.24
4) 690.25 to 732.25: -0.02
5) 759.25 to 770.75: 0.38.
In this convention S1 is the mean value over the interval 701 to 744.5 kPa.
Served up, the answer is 253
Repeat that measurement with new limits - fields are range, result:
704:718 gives 260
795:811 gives 263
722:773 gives 222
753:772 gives 188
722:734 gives 252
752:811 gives 221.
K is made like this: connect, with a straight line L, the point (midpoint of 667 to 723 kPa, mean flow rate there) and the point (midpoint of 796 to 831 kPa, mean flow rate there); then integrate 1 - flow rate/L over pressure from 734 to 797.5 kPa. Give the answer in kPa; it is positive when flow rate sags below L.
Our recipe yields 5.9 kPa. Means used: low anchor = 258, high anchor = 229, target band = 219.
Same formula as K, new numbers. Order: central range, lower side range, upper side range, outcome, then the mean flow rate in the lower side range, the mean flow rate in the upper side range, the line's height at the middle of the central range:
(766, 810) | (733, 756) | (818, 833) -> -2.6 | 242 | 186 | 212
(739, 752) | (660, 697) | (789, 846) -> 0.2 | 262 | 232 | 248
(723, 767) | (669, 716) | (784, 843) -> 2.2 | 257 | 233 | 247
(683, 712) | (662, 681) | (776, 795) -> 0.8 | 268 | 238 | 261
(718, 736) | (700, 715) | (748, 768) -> -1.0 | 257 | 215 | 241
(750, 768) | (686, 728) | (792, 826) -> 2.6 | 257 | 241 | 249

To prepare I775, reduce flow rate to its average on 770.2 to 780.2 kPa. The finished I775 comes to 154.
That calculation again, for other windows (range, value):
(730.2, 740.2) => 241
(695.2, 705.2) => 246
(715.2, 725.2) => 264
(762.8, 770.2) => 152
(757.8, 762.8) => 220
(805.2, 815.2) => 255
